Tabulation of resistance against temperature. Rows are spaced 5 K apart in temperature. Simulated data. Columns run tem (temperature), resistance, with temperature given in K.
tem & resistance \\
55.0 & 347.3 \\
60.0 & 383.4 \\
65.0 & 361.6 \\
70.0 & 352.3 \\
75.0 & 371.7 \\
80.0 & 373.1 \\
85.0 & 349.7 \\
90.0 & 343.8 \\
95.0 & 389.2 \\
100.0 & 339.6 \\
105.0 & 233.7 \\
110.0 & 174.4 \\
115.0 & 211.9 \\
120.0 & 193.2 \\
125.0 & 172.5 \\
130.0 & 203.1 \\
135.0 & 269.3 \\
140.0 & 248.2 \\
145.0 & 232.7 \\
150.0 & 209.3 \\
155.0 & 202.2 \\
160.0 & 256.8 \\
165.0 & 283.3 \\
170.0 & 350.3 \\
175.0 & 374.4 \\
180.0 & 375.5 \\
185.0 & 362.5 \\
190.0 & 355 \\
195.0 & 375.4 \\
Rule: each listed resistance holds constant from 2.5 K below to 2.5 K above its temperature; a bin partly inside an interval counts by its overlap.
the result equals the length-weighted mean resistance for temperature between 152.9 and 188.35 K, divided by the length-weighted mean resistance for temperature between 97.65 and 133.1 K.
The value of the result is 1.45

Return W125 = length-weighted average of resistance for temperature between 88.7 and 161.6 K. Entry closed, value 244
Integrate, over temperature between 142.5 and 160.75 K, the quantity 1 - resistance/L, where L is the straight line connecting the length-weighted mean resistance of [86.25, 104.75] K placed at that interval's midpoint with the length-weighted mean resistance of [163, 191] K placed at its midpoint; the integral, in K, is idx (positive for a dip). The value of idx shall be 6.6 K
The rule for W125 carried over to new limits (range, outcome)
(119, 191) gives 272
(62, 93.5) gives 360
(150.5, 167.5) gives 243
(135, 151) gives 238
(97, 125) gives 228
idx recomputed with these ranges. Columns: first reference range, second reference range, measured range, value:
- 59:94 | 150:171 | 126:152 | 5.13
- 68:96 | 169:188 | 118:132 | 6.73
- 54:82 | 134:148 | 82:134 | 7.16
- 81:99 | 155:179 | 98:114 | 4.89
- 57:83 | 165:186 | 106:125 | 8.86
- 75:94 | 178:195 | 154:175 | 4.28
